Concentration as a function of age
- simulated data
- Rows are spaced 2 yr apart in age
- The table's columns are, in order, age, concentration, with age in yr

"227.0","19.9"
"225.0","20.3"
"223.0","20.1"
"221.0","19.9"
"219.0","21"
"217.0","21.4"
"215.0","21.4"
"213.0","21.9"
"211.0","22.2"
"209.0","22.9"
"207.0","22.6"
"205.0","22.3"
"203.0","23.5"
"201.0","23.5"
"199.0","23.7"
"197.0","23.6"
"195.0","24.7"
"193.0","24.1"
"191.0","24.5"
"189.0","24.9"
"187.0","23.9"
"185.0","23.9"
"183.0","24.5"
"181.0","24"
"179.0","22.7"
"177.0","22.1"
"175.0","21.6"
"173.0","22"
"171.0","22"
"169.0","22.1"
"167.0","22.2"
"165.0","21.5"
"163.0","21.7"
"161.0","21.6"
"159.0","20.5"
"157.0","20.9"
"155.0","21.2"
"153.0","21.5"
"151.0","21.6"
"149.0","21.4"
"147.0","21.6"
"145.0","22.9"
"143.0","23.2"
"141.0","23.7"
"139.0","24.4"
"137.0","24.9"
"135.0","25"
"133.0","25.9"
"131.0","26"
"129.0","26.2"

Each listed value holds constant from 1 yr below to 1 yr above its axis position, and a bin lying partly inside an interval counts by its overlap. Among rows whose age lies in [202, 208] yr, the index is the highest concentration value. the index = 23.5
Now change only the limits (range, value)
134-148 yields 25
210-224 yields 22.2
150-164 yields 21.7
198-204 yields 23.7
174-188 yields 24.5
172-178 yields 22.1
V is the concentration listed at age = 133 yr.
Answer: 25.9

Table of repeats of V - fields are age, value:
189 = 24.9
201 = 23.5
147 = 21.6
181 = 24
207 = 22.6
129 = 26.2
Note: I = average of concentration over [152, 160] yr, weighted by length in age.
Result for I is 21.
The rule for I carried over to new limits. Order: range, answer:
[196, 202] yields 23.6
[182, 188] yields 24.1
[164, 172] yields 22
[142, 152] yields 22.1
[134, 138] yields 24.9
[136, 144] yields 24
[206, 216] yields 22.2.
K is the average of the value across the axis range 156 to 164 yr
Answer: 21.2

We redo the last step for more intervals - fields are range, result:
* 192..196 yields 24.4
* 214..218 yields 21.4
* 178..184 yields 23.7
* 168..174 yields 22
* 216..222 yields 20.8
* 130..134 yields 25.9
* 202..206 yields 22.9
